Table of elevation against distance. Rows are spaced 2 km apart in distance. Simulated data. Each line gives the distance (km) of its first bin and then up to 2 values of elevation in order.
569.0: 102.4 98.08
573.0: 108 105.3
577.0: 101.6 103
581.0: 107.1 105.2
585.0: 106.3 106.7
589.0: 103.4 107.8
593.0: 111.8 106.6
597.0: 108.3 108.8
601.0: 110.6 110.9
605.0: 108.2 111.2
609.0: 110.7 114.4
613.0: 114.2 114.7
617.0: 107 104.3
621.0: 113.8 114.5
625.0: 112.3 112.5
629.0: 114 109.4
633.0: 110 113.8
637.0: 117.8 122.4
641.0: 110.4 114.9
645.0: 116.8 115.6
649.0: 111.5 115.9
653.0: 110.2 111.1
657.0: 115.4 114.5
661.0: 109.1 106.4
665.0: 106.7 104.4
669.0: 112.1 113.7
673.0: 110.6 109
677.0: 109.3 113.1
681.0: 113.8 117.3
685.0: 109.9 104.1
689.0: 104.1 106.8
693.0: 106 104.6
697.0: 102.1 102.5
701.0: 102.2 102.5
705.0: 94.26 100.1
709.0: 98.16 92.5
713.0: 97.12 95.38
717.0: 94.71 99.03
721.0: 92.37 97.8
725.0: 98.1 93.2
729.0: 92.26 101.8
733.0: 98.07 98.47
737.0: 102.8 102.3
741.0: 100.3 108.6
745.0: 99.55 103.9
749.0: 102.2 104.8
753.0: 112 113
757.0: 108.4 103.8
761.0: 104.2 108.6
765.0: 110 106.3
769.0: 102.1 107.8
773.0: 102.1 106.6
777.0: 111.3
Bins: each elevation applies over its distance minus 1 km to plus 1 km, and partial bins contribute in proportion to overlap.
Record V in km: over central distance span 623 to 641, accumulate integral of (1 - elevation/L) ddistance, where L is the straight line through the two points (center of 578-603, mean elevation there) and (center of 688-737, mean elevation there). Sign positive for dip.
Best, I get -1.6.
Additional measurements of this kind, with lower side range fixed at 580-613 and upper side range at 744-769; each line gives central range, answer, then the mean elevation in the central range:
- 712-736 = 2.30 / 96.5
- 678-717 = 1.42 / 103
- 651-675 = -0.63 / 111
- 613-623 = -0.22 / 111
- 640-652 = -0.69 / 114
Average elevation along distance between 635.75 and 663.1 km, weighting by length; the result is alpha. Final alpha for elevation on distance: 114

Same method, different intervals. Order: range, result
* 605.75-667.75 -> 112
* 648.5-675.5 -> 111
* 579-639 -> 110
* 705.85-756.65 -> 100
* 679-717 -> 103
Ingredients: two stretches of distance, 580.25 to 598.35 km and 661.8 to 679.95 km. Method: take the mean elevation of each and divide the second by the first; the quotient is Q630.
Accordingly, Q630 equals 1.0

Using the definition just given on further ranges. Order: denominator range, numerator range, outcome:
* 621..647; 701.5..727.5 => 0.85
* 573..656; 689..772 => 0.92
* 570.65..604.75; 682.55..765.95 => 0.96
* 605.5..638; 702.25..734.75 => 0.86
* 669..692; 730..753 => 0.93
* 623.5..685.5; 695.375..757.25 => 0.89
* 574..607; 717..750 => 0.93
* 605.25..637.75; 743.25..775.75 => 0.95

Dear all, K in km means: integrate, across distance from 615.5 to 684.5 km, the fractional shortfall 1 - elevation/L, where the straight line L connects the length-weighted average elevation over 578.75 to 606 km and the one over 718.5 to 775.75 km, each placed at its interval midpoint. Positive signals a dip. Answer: -4.1 km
